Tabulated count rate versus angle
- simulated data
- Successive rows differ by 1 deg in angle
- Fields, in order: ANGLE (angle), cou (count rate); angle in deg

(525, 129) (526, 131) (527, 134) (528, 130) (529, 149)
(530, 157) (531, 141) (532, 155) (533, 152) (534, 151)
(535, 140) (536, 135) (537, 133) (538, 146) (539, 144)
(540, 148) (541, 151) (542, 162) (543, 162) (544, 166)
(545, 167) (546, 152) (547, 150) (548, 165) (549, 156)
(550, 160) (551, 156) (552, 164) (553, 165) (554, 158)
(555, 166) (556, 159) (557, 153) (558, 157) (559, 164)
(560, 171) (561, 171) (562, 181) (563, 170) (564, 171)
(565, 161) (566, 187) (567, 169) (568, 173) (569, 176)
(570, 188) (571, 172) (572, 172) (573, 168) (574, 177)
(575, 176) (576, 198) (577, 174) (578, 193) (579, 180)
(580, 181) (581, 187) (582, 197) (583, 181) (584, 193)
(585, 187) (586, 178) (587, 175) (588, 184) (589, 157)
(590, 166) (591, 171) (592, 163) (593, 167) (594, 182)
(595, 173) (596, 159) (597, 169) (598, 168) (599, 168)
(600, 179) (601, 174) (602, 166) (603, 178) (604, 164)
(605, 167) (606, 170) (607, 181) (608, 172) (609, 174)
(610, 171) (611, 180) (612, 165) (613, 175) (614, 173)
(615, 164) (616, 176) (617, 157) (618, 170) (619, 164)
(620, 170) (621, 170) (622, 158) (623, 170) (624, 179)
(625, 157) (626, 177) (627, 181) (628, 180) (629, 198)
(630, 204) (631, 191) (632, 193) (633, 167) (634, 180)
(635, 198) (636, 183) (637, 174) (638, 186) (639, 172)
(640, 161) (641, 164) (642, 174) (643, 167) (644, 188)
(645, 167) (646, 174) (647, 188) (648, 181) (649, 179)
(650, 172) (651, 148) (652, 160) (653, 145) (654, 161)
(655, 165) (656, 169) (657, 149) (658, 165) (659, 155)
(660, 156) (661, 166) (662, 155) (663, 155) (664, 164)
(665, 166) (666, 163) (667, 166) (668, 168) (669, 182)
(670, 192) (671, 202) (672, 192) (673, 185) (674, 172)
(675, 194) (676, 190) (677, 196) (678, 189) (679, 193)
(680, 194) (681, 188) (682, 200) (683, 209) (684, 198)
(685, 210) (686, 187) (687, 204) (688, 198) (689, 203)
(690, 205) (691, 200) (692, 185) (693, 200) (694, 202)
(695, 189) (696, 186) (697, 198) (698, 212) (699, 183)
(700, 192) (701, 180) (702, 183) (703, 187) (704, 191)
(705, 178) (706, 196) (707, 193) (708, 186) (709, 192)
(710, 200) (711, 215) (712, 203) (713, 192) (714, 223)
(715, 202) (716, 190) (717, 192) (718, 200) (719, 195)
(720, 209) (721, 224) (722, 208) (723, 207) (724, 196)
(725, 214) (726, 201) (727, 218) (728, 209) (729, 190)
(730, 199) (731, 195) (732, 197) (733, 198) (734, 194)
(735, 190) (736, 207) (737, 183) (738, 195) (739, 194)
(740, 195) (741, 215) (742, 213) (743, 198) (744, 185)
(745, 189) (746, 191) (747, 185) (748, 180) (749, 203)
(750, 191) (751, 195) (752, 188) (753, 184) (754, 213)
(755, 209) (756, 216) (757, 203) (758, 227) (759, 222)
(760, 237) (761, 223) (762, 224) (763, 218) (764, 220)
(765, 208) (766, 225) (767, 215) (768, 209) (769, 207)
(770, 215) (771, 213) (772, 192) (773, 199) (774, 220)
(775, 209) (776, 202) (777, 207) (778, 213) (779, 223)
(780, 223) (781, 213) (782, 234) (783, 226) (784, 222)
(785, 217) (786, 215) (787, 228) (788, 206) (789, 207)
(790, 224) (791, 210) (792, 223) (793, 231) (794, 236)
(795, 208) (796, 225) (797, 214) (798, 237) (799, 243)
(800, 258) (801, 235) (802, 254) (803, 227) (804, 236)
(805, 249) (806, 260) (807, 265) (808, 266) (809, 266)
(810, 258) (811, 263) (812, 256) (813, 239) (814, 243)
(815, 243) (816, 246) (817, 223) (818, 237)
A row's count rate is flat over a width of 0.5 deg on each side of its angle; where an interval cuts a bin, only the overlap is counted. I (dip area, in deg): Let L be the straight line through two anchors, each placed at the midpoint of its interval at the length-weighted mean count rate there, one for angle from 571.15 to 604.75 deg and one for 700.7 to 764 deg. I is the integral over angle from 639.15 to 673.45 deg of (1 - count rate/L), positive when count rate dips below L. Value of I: 3.41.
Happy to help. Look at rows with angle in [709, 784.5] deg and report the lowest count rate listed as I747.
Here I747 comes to 180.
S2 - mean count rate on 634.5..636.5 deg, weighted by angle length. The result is 190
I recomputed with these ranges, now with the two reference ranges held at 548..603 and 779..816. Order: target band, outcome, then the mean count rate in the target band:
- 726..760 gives 3.1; 200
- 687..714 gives 1.7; 195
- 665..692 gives 1.4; 191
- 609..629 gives 1.5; 171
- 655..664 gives 1.7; 159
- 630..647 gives 1.0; 179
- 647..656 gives 1.3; 166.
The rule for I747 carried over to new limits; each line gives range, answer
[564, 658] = 145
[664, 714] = 163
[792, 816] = 208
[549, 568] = 153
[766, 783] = 192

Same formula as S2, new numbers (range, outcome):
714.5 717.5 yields 195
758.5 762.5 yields 226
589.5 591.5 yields 168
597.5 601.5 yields 172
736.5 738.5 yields 189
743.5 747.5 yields 188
